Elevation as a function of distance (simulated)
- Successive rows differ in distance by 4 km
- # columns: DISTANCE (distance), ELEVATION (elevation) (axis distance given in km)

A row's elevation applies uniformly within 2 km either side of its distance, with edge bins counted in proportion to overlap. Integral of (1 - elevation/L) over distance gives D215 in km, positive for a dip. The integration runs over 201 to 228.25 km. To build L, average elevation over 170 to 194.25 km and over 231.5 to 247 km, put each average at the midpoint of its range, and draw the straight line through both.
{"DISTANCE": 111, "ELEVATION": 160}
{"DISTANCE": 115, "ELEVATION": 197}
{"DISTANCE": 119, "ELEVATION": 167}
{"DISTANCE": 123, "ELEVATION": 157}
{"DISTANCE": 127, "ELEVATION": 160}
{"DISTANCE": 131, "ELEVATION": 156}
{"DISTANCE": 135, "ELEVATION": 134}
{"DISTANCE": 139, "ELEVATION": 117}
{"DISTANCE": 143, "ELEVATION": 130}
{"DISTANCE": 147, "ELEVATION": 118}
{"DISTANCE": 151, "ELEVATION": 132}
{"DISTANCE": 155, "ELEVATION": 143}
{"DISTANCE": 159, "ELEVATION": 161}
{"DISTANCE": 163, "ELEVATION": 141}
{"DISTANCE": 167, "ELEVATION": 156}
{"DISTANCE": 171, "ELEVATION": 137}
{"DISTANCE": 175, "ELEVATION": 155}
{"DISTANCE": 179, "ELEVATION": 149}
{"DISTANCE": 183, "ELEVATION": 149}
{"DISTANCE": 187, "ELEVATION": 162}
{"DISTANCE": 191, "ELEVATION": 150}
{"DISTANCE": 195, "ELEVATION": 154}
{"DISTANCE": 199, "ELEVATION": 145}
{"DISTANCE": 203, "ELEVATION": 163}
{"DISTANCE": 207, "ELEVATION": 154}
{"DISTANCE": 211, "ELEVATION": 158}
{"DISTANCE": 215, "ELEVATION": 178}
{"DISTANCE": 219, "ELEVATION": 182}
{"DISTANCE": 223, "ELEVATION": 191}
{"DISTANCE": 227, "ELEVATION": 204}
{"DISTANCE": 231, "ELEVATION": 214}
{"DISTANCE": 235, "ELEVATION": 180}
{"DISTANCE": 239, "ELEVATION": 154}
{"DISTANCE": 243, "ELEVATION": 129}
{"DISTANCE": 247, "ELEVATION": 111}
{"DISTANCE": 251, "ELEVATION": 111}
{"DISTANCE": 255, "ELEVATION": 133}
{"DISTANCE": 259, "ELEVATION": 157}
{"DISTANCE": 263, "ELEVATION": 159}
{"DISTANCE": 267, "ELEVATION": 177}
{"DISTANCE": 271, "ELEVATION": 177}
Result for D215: -3.9 km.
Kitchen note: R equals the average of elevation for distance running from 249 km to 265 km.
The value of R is 140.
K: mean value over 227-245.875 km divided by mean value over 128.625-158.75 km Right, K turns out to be 1.26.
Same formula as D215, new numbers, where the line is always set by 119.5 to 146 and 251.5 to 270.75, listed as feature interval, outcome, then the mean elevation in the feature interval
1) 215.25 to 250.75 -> -3.7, 168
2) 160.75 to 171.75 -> 0.0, 146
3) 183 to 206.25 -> -0.9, 154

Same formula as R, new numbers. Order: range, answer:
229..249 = 158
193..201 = 150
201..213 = 158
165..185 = 149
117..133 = 160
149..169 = 147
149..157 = 138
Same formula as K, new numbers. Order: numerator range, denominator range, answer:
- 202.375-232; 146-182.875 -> 1.25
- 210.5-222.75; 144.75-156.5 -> 1.36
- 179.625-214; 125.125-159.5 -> 1.12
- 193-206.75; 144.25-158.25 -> 1.15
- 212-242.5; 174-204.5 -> 1.19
